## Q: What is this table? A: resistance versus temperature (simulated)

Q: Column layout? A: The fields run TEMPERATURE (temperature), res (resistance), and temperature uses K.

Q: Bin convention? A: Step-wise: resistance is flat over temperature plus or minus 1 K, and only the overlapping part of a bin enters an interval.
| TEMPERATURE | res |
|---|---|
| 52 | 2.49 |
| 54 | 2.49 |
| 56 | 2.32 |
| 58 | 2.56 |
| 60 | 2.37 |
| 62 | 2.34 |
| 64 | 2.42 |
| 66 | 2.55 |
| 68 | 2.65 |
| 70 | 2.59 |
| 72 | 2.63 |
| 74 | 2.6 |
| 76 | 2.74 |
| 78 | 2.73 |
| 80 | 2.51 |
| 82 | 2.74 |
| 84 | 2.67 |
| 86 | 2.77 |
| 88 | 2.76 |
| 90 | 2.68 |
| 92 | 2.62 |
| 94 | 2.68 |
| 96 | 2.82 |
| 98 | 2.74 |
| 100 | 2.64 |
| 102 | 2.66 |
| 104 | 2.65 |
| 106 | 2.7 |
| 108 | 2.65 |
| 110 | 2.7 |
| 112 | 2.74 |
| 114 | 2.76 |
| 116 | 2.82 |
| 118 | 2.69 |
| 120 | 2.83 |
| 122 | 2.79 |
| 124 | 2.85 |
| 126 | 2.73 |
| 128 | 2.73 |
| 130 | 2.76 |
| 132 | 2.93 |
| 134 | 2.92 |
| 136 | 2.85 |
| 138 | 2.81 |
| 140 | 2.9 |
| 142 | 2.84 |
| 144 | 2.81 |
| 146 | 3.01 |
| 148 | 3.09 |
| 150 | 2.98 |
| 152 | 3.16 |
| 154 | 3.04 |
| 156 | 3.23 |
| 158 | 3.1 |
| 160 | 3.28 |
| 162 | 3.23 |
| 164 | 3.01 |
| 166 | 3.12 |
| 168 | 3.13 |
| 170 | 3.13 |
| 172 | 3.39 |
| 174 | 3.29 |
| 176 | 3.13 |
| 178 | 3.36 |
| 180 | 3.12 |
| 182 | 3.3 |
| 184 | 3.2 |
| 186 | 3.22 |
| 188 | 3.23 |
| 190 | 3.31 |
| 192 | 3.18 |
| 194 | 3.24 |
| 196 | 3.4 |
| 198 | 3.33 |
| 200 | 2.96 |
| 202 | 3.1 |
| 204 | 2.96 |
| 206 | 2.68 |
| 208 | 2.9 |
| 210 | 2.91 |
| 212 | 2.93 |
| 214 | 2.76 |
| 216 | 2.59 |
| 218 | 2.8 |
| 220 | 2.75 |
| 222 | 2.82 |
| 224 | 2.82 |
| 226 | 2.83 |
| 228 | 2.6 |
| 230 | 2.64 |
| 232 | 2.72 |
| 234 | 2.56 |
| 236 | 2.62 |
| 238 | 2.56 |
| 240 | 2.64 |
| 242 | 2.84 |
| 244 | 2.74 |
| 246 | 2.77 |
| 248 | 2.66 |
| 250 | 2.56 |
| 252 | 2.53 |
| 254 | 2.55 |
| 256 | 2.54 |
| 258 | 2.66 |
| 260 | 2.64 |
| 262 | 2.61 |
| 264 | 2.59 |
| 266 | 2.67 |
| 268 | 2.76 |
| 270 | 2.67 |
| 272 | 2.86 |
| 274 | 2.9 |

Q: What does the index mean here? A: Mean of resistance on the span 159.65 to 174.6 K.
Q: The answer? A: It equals 3.19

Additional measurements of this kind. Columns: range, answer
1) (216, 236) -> 2.71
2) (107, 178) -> 2.96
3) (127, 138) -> 2.84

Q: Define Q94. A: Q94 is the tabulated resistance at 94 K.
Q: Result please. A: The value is 2.68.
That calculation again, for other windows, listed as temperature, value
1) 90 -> 2.68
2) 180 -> 3.12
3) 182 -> 3.3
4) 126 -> 2.73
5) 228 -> 2.6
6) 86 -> 2.77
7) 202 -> 3.1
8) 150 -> 2.98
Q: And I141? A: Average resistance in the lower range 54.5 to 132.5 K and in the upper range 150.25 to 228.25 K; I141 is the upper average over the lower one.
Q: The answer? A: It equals 1.15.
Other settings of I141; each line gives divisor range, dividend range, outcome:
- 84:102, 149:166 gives 1.16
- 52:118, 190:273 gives 1.06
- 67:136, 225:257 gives 0.97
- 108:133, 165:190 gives 1.16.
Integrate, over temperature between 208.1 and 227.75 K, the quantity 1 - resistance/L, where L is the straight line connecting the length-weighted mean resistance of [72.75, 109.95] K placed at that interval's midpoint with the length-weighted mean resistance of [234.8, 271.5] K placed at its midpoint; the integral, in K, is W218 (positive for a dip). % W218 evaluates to -1.1 K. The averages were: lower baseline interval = 2.69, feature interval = 2.8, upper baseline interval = 2.65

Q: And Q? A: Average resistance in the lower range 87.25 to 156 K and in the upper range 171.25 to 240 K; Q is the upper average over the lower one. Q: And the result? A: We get 1.1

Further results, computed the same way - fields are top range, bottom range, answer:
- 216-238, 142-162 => 0.88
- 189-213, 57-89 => 1.18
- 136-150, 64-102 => 1.09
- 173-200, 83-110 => 1.20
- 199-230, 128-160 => 0.95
